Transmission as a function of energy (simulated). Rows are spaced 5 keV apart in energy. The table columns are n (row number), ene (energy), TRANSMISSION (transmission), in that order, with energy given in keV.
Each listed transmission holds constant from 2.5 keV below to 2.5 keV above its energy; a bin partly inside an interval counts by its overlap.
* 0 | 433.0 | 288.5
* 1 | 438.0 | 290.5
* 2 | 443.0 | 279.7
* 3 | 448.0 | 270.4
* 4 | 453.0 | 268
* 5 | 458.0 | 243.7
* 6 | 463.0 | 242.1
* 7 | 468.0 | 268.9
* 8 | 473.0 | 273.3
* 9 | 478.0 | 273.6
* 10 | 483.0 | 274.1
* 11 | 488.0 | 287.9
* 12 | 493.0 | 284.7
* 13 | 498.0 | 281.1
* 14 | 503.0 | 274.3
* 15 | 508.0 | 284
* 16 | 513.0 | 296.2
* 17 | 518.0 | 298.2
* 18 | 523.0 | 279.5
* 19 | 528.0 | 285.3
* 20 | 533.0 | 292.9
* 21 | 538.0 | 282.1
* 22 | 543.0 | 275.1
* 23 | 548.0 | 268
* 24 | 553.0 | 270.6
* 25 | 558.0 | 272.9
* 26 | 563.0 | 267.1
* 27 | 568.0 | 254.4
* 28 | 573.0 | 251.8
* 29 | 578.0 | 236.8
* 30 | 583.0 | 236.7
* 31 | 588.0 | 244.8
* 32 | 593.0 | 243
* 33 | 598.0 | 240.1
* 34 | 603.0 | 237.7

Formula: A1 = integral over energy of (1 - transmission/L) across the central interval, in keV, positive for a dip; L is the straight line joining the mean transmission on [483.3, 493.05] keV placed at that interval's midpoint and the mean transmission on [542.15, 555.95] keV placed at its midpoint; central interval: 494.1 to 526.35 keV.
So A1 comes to -0.73 keV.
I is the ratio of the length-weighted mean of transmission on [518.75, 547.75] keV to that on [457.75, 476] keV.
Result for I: 1.1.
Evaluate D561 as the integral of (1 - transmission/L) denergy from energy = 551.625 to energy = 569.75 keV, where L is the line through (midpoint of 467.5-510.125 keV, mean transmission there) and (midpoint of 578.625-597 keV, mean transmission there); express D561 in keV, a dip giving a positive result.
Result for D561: -1.1 keV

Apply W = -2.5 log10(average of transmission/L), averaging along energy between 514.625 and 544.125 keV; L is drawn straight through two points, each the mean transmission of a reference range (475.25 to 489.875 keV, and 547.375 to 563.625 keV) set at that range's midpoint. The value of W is -0.052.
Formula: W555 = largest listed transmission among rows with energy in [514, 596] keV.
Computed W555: 298.2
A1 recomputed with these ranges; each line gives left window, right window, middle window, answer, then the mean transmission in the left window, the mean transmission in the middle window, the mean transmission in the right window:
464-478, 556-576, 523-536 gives -1.2 keV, 268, 287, 261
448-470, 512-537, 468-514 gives -1.2 keV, 257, 280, 290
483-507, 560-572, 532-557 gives -0.9 keV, 281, 277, 260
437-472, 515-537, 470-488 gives -0.1 keV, 265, 276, 289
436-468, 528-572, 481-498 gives -0.9 keV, 266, 282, 273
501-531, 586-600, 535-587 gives -0.1 keV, 287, 261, 243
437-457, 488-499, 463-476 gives 0.6 keV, 274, 266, 284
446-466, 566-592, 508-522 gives -2.4 keV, 256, 293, 245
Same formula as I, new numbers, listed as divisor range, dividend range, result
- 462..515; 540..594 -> 0.93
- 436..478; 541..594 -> 0.96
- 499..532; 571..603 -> 0.84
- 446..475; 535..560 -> 1.05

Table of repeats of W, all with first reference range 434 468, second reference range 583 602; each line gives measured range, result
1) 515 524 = -0.144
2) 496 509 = -0.087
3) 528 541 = -0.140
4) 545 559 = -0.091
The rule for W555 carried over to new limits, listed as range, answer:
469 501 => 287.9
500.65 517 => 296.2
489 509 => 284.7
